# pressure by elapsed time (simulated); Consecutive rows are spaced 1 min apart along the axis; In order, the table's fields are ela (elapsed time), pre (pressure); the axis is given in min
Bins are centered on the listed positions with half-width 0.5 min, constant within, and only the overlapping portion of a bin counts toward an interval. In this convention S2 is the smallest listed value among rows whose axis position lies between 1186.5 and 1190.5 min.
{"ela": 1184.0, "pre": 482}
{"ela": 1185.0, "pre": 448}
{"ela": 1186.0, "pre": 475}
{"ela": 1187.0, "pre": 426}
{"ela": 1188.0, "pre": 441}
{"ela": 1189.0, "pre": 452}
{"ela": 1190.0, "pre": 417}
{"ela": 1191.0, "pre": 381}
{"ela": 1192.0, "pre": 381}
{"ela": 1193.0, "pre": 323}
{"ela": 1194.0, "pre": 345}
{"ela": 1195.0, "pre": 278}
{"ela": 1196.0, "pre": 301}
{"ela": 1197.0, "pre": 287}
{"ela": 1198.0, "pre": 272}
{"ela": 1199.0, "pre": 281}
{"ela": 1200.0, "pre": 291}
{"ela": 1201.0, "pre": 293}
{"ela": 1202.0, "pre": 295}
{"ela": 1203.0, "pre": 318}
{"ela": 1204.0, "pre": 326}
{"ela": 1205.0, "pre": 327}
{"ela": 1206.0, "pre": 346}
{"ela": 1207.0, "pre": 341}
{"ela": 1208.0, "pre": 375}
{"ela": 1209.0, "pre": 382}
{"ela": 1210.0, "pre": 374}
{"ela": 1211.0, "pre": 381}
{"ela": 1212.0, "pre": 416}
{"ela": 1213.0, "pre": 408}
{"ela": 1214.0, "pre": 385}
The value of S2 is 417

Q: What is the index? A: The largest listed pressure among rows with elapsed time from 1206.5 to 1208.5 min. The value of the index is 375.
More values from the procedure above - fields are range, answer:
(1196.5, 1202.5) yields 295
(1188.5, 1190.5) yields 452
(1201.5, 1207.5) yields 346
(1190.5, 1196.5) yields 381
